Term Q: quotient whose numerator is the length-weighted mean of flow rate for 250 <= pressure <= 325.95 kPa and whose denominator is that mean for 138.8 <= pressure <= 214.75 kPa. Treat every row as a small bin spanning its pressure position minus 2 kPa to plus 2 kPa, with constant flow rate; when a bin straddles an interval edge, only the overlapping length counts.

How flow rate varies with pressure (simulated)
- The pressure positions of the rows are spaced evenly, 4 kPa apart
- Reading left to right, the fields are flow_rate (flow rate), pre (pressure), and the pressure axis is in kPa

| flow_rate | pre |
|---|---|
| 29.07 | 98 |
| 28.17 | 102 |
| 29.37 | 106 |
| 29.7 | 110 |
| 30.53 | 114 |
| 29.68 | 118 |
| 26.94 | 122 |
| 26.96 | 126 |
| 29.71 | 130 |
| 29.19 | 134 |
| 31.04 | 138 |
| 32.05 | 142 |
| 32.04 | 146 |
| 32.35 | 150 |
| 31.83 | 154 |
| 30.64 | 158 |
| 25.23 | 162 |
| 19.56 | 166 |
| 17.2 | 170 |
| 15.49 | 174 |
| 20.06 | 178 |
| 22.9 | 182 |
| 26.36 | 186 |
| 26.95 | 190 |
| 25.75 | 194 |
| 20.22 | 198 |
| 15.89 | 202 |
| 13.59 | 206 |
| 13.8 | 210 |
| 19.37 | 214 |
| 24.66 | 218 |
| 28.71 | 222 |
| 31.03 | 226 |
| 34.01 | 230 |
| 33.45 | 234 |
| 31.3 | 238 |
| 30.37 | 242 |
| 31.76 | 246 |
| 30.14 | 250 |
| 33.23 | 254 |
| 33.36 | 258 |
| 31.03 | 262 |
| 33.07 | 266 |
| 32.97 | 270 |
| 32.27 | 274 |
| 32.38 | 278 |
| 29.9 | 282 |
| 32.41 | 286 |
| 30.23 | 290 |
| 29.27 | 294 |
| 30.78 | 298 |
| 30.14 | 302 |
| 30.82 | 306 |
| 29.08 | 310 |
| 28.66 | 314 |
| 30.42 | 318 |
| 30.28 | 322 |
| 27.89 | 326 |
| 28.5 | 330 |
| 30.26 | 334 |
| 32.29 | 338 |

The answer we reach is 1.3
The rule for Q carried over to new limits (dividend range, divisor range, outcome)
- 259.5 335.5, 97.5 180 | 1.11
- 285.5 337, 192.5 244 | 1.21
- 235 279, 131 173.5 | 1.16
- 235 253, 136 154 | 0.98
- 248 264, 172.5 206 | 1.50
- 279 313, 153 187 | 1.32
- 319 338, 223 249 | 0.93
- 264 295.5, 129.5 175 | 1.15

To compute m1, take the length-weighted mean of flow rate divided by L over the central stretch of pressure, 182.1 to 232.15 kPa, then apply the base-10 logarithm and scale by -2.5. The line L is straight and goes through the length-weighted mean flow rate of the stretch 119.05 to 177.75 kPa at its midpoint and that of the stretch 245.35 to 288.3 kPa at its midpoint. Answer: 0.25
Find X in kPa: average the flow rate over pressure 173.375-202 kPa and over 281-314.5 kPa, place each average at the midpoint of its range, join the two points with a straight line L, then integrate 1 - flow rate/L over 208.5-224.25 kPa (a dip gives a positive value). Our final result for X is 1.6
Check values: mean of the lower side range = 22.4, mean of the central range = 22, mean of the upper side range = 30.2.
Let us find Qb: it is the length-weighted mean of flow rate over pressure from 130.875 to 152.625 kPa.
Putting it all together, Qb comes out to 31.3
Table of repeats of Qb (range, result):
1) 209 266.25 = 29.4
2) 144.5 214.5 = 22.7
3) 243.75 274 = 32.2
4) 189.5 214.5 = 18.9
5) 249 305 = 31.5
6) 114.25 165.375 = 29.6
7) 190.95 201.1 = 22.6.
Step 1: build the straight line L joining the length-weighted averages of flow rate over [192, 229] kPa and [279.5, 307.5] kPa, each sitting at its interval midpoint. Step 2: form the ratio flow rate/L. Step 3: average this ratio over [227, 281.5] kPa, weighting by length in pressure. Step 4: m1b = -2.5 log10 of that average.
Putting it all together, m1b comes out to -0.22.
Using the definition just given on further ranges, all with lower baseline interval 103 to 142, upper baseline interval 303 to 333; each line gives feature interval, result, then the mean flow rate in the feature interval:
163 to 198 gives 0.32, 21.8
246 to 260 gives -0.10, 32.2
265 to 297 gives -0.07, 31.5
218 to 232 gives -0.03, 30.3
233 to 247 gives -0.08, 31.6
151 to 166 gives 0.05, 28.2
